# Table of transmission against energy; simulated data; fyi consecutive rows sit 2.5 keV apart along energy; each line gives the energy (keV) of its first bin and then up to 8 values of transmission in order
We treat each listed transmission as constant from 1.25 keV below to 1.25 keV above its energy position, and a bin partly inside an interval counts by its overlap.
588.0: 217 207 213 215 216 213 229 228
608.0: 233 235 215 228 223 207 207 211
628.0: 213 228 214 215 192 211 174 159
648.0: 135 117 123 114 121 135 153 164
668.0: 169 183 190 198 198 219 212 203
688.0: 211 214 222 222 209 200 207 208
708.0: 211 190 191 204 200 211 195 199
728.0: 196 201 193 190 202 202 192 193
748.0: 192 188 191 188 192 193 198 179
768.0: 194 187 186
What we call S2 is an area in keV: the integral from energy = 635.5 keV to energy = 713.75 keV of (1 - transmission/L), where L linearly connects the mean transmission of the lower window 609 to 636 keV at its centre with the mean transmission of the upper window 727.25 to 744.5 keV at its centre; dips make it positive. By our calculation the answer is 9.3 keV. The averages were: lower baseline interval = 218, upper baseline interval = 197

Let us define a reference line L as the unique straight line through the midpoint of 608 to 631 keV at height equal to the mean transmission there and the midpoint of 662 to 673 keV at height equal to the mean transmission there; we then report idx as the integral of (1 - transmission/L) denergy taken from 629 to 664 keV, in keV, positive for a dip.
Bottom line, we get 5.3 keV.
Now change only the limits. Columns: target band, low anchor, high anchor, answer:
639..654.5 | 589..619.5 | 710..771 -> 4.4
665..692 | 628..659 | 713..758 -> -2.7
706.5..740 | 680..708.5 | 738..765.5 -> 0.5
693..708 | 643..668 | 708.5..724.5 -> -2.2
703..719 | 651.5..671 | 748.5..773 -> -3.3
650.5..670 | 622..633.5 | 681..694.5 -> 6.7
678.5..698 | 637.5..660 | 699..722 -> -3.3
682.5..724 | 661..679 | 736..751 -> -4.8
